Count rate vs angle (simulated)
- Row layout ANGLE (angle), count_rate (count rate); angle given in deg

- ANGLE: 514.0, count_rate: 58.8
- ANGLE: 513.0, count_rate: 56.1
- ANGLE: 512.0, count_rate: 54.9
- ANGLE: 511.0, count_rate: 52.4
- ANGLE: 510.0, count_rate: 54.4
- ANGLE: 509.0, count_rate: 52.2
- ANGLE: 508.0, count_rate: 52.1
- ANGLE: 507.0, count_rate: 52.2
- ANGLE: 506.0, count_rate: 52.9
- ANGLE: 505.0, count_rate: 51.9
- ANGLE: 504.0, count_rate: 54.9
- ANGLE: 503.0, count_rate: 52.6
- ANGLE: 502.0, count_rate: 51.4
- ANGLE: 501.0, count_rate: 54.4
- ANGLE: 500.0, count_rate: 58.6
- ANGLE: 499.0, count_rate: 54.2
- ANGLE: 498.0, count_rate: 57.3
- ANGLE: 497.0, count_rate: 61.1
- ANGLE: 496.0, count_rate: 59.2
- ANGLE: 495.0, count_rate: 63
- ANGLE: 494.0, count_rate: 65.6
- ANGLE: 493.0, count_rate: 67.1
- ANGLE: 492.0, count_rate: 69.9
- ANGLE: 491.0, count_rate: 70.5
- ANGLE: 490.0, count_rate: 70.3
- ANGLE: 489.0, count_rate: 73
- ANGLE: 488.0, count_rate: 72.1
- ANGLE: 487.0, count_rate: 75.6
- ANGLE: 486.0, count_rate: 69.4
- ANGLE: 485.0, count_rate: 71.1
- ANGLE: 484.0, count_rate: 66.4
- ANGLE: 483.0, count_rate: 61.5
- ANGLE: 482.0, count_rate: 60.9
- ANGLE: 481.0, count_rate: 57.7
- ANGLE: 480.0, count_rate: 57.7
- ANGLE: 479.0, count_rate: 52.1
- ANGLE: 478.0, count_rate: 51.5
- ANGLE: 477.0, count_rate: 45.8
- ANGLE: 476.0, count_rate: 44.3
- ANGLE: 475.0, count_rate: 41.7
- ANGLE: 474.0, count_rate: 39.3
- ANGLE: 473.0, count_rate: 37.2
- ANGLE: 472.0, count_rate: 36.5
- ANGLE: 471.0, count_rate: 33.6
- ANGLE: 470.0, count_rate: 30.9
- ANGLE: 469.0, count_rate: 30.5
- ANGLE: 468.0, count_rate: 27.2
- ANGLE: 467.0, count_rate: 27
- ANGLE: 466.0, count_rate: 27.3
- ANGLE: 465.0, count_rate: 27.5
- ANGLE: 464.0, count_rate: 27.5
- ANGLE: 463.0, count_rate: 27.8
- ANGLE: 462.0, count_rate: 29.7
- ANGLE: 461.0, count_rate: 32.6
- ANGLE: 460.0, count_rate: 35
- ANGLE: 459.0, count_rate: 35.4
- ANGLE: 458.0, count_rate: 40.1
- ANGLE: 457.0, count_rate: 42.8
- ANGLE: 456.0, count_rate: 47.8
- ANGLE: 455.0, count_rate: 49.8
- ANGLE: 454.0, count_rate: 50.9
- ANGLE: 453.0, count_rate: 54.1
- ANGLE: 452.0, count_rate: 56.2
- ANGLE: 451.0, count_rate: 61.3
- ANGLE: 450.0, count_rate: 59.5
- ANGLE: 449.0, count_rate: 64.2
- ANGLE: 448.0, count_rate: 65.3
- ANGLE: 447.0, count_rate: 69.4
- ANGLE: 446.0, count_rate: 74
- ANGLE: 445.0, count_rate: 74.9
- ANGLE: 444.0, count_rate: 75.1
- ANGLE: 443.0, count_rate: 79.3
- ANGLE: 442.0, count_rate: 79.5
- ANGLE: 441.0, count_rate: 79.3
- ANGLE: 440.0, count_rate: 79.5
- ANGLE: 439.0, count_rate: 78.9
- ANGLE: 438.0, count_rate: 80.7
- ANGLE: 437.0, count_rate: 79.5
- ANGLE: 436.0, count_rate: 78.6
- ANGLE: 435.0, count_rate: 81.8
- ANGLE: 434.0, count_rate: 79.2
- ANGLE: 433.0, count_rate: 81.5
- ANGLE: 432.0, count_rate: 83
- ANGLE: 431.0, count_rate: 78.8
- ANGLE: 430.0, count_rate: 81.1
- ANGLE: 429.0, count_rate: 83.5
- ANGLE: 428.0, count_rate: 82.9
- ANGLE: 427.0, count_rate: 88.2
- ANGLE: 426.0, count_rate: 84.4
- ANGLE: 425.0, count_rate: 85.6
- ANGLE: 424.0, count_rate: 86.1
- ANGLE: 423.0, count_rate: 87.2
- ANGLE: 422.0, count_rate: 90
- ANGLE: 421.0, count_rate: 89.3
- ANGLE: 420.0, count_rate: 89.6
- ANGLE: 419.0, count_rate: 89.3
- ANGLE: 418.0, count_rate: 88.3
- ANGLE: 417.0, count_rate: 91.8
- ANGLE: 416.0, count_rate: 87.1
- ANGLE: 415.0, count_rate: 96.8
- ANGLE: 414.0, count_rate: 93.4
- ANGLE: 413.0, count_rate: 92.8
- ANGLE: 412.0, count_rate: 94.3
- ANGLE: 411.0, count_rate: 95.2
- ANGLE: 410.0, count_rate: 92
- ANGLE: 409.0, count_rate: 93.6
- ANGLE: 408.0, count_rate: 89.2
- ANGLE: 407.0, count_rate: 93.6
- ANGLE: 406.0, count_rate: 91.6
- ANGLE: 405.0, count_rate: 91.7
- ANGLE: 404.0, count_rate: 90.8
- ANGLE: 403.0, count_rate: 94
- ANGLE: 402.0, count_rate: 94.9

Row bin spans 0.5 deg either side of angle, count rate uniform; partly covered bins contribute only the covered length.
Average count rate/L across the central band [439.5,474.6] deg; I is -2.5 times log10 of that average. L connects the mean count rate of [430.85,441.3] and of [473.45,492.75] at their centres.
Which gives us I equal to 0.43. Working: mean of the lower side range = 80.1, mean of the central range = 48.8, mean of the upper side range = 60.6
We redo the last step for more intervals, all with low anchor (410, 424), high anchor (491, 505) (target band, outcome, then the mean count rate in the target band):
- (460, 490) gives 0.40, 46.3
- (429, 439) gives 0.05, 80.5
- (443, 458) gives 0.28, 60.3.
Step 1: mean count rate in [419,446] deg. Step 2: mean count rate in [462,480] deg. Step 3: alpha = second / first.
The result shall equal 0.44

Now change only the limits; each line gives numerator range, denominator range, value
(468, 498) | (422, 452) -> 0.72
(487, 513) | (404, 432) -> 0.67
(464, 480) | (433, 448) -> 0.48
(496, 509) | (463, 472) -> 1.86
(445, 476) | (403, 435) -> 0.49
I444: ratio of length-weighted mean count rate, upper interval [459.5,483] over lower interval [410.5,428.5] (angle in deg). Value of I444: 0.4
